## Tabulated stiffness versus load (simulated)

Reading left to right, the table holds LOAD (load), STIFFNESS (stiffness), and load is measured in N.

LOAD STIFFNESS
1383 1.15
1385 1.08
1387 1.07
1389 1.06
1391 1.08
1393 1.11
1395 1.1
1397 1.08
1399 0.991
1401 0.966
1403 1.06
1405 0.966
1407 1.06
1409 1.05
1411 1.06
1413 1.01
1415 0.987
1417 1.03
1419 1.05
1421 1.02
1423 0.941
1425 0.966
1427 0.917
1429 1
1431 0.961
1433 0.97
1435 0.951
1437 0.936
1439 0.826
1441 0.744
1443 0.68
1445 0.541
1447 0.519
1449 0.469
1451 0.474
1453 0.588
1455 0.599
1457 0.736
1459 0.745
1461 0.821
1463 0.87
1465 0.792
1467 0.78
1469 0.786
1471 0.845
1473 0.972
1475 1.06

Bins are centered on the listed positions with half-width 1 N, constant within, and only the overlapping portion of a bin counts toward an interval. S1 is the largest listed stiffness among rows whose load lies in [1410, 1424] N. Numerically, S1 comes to 1.06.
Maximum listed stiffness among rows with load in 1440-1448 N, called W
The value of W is 0.744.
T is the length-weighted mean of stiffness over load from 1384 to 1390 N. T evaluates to 1.07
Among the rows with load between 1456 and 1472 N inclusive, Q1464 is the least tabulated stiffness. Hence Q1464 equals 0.736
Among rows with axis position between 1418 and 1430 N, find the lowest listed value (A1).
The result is 0.917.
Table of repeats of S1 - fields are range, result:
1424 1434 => 1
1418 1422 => 1.05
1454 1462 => 0.821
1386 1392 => 1.08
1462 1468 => 0.87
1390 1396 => 1.11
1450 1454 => 0.588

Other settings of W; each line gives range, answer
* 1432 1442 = 0.97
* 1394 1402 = 1.1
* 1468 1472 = 0.845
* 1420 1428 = 1.02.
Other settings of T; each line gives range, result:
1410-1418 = 1.02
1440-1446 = 0.655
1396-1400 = 1.04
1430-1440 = 0.929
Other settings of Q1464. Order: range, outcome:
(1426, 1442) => 0.744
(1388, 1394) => 1.06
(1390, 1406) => 0.966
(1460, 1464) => 0.821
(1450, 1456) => 0.474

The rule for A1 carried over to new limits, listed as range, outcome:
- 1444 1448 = 0.519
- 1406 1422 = 0.987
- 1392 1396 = 1.1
